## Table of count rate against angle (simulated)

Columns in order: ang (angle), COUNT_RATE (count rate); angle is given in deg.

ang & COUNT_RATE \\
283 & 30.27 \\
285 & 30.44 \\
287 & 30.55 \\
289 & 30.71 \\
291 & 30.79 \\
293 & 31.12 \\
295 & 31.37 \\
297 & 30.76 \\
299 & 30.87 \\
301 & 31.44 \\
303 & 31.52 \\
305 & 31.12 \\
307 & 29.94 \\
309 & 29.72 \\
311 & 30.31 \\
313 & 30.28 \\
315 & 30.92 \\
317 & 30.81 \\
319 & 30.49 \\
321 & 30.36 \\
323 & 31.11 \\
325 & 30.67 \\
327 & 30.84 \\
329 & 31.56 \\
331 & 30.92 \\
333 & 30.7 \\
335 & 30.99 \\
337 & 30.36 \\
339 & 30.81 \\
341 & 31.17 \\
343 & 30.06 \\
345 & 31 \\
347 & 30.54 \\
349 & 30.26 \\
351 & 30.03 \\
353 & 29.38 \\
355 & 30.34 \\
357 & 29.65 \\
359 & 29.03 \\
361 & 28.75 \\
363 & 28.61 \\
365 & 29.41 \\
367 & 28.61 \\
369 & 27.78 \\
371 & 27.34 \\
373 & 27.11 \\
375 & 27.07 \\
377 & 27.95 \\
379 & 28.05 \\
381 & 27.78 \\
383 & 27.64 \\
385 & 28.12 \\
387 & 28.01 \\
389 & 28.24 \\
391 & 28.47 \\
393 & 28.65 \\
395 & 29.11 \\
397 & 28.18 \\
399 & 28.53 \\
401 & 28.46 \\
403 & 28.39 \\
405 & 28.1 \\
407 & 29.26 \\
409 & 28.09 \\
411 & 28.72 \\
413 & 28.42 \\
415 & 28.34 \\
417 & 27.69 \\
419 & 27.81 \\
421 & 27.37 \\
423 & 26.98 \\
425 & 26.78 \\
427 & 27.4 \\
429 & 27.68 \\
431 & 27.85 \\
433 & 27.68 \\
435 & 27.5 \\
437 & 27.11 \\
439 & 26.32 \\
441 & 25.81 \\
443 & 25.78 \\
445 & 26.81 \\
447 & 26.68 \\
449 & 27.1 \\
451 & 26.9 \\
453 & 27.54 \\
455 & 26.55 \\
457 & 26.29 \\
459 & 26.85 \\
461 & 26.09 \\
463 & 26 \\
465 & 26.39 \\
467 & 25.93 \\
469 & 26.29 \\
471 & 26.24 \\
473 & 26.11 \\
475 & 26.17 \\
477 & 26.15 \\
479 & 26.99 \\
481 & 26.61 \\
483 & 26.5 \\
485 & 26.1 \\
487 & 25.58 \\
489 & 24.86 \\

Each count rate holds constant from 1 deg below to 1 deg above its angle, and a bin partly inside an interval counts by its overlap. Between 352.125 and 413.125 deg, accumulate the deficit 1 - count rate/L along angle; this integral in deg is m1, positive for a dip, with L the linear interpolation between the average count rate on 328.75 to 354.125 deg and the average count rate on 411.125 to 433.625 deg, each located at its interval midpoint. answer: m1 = 1.39 deg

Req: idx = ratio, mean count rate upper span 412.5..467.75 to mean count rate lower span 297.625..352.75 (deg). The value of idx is 0.9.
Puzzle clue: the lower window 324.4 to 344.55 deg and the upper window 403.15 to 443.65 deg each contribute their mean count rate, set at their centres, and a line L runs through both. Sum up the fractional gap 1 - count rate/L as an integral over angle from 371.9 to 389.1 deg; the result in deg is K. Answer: 0.8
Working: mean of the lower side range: 30.8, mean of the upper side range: 27.6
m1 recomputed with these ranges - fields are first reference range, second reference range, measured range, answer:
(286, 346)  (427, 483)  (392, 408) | -0.17 deg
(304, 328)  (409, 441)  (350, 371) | 0.18 deg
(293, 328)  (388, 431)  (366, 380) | 0.67 deg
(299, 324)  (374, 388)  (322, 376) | -1.19 deg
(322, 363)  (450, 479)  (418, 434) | 0.12 deg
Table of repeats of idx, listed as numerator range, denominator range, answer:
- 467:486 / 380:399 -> 0.93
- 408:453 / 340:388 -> 0.95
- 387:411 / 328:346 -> 0.92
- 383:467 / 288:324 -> 0.89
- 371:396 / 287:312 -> 0.91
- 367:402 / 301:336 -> 0.91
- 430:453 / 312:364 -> 0.89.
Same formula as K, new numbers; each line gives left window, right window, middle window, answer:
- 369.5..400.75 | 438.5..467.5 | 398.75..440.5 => -0.85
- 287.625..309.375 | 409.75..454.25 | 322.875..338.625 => -0.46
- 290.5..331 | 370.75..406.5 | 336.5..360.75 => -0.56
